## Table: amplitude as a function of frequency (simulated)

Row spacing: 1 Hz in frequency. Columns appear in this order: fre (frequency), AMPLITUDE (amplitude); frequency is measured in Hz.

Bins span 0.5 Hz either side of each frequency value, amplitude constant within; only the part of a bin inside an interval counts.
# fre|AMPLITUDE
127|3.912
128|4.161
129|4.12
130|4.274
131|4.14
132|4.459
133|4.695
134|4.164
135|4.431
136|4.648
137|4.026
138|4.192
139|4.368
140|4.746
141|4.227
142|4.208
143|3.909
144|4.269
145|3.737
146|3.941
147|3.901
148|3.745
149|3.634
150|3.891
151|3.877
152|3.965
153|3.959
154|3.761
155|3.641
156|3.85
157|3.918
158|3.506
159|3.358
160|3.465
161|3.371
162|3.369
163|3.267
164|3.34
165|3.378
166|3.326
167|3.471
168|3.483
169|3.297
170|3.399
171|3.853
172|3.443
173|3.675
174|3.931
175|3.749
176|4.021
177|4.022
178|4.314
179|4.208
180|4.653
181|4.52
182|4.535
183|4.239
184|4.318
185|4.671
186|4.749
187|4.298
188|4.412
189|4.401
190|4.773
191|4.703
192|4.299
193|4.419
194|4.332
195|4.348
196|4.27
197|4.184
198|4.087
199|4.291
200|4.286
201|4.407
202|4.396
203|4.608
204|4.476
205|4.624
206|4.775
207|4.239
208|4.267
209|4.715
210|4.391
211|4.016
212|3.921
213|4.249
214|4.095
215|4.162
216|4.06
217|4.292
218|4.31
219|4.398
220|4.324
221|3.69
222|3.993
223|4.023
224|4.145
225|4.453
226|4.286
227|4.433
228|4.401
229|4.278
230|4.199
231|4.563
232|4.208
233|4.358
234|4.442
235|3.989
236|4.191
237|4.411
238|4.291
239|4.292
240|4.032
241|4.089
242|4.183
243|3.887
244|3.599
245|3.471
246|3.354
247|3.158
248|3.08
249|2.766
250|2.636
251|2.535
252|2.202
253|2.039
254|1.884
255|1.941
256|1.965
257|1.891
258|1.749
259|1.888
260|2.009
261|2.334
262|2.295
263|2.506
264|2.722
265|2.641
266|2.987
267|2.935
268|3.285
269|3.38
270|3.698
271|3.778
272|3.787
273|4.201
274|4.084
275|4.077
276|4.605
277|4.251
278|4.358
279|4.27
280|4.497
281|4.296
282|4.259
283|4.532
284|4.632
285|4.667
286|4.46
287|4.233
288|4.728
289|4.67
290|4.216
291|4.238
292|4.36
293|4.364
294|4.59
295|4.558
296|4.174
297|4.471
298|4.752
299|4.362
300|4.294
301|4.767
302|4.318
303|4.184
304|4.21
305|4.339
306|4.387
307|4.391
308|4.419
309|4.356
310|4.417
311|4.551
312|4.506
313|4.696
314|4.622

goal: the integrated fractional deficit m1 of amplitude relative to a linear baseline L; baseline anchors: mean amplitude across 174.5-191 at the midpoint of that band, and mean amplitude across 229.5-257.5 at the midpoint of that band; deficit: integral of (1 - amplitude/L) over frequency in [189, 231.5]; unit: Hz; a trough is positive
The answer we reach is -4.09 Hz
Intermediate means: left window 4.38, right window 3.42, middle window 4.31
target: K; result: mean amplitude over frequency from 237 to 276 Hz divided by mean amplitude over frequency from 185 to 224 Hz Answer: 0.71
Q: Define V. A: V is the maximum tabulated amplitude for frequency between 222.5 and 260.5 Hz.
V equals 4.563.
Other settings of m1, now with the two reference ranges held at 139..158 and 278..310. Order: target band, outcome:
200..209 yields -0.75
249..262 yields 6.57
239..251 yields 2.22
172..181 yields -0.04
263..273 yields 2.49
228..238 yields -0.18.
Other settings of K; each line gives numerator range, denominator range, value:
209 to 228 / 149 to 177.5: 1.16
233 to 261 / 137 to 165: 0.82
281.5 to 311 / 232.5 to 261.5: 1.42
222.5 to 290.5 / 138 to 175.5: 0.97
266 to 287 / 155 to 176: 1.15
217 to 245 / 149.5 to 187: 1.09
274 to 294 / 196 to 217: 1.02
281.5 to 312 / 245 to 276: 1.56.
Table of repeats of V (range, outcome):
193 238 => 4.775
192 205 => 4.624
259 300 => 4.752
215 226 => 4.453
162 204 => 4.773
